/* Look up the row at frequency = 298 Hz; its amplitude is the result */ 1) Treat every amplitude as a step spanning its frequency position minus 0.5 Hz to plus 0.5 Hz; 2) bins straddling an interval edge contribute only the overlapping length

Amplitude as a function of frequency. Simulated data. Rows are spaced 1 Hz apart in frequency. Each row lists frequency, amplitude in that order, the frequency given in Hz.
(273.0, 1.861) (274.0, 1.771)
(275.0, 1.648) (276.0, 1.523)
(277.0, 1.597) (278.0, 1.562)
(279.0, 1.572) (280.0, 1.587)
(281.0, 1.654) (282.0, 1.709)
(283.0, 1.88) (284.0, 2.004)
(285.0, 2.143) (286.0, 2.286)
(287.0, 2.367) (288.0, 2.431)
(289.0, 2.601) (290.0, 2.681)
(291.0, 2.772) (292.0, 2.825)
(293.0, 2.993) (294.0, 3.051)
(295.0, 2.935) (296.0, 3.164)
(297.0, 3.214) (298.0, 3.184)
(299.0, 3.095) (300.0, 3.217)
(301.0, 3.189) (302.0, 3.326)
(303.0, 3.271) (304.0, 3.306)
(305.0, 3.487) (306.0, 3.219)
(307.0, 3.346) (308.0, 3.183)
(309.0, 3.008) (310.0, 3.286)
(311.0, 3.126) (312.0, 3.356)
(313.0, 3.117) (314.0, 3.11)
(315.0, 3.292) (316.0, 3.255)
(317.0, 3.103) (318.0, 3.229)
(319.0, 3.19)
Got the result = 3.184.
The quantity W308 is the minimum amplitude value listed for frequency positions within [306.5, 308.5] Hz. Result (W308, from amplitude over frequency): 3.183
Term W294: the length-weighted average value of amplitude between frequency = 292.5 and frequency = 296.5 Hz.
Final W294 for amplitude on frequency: 3.04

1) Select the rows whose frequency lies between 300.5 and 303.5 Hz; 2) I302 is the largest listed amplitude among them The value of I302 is 3.326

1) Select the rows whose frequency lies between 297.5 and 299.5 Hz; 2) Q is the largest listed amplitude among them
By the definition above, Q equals 3.184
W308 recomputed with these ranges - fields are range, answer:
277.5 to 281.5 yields 1.562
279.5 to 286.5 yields 1.587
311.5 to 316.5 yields 3.11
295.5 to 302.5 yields 3.095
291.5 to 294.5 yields 2.825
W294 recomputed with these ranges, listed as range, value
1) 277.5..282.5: 1.62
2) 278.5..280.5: 1.58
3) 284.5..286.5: 2.21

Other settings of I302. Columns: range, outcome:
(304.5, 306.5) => 3.487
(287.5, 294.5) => 3.051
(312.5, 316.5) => 3.292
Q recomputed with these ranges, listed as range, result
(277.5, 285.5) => 2.143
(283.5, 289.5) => 2.601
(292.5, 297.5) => 3.214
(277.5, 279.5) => 1.572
